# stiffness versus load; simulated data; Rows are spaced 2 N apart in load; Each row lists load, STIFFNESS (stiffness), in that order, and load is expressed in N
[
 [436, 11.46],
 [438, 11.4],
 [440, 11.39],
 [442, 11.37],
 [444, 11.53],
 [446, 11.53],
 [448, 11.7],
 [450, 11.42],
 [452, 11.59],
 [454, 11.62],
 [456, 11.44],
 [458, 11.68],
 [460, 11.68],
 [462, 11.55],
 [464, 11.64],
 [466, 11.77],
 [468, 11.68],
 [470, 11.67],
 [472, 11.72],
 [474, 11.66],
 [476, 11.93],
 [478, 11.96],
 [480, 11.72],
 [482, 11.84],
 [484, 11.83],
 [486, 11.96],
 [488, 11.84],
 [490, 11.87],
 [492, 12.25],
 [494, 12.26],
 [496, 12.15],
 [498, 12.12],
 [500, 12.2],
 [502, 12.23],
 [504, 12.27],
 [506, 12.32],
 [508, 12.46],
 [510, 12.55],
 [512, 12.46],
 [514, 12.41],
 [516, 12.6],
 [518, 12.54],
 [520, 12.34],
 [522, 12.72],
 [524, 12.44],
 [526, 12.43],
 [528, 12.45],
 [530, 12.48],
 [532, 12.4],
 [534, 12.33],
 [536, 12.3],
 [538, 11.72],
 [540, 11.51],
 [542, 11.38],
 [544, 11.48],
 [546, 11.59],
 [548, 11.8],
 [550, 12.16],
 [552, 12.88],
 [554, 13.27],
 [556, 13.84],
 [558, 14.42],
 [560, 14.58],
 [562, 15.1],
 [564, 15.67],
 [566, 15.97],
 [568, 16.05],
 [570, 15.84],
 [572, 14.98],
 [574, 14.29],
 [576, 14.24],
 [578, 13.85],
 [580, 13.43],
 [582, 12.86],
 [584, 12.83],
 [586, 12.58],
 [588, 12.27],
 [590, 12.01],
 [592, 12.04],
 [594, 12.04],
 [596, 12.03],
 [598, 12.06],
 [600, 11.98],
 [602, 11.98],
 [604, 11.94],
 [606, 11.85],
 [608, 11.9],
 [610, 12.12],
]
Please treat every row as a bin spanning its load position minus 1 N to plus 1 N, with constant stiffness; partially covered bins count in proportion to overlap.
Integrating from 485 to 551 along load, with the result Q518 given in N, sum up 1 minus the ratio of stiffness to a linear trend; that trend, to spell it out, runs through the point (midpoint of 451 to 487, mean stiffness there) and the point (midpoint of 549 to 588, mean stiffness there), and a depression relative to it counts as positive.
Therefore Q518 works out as 3.5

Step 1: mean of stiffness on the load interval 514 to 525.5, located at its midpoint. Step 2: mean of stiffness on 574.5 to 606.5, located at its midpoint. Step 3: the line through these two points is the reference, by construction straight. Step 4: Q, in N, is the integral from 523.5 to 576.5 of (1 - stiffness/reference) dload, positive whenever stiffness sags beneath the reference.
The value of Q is -3.4 N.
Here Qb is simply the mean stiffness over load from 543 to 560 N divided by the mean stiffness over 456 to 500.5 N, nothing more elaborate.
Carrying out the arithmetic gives 1.08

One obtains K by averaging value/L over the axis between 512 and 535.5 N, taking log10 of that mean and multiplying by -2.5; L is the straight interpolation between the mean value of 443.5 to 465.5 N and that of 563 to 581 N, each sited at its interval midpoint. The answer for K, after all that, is 0.09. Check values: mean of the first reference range 11.6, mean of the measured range 12.5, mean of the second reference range 14.9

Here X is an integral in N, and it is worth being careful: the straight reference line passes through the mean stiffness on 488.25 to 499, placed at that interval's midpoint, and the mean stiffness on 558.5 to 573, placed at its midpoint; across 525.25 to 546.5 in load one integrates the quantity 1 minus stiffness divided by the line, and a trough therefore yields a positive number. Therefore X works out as 3.1 N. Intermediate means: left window 12.1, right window 15.4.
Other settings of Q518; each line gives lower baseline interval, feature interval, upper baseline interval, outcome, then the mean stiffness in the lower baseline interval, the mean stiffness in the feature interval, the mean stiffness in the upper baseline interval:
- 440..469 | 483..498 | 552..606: 0.13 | 11.6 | 12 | 13.5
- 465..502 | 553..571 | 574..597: -3.37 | 11.9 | 15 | 12.8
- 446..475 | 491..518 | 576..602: -0.89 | 11.6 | 12.3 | 12.5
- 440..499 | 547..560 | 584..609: -1.31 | 11.8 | 13.2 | 12.1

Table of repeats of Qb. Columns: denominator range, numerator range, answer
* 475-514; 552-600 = 1.13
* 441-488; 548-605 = 1.15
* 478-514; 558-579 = 1.24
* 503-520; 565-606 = 1.06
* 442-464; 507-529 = 1.08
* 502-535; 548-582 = 1.15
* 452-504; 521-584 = 1.12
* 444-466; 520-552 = 1.05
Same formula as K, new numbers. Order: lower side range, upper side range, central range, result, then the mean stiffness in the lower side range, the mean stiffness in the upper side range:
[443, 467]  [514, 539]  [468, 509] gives 0.00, 11.6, 12.4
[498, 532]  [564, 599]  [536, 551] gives 0.11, 12.4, 13.6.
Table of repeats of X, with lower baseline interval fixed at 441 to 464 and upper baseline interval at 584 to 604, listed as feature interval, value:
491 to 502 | -0.43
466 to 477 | -0.09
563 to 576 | -3.60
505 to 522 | -0.96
